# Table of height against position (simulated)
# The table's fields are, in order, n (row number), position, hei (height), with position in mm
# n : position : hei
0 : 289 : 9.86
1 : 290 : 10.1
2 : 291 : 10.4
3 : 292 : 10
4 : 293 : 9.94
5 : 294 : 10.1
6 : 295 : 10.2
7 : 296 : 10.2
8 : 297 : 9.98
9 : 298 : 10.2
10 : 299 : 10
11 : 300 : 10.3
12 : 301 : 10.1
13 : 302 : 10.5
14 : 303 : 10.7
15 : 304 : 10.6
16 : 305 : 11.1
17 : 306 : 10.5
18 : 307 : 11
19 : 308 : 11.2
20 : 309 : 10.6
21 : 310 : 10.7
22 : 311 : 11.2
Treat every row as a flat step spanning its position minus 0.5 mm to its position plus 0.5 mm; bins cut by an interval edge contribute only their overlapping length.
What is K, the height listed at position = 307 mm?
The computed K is 11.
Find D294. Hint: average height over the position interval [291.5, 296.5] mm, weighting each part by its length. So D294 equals 10.1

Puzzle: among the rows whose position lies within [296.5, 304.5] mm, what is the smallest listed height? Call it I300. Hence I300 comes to 9.98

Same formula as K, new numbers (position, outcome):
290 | 10.1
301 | 10.1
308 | 11.2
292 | 10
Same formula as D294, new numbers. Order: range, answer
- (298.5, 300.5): 10.2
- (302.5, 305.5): 10.8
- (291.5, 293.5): 9.97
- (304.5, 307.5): 10.9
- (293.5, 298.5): 10.1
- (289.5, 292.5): 10.2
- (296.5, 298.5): 10.1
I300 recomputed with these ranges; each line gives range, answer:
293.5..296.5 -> 10.1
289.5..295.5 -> 9.94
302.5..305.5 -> 10.6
